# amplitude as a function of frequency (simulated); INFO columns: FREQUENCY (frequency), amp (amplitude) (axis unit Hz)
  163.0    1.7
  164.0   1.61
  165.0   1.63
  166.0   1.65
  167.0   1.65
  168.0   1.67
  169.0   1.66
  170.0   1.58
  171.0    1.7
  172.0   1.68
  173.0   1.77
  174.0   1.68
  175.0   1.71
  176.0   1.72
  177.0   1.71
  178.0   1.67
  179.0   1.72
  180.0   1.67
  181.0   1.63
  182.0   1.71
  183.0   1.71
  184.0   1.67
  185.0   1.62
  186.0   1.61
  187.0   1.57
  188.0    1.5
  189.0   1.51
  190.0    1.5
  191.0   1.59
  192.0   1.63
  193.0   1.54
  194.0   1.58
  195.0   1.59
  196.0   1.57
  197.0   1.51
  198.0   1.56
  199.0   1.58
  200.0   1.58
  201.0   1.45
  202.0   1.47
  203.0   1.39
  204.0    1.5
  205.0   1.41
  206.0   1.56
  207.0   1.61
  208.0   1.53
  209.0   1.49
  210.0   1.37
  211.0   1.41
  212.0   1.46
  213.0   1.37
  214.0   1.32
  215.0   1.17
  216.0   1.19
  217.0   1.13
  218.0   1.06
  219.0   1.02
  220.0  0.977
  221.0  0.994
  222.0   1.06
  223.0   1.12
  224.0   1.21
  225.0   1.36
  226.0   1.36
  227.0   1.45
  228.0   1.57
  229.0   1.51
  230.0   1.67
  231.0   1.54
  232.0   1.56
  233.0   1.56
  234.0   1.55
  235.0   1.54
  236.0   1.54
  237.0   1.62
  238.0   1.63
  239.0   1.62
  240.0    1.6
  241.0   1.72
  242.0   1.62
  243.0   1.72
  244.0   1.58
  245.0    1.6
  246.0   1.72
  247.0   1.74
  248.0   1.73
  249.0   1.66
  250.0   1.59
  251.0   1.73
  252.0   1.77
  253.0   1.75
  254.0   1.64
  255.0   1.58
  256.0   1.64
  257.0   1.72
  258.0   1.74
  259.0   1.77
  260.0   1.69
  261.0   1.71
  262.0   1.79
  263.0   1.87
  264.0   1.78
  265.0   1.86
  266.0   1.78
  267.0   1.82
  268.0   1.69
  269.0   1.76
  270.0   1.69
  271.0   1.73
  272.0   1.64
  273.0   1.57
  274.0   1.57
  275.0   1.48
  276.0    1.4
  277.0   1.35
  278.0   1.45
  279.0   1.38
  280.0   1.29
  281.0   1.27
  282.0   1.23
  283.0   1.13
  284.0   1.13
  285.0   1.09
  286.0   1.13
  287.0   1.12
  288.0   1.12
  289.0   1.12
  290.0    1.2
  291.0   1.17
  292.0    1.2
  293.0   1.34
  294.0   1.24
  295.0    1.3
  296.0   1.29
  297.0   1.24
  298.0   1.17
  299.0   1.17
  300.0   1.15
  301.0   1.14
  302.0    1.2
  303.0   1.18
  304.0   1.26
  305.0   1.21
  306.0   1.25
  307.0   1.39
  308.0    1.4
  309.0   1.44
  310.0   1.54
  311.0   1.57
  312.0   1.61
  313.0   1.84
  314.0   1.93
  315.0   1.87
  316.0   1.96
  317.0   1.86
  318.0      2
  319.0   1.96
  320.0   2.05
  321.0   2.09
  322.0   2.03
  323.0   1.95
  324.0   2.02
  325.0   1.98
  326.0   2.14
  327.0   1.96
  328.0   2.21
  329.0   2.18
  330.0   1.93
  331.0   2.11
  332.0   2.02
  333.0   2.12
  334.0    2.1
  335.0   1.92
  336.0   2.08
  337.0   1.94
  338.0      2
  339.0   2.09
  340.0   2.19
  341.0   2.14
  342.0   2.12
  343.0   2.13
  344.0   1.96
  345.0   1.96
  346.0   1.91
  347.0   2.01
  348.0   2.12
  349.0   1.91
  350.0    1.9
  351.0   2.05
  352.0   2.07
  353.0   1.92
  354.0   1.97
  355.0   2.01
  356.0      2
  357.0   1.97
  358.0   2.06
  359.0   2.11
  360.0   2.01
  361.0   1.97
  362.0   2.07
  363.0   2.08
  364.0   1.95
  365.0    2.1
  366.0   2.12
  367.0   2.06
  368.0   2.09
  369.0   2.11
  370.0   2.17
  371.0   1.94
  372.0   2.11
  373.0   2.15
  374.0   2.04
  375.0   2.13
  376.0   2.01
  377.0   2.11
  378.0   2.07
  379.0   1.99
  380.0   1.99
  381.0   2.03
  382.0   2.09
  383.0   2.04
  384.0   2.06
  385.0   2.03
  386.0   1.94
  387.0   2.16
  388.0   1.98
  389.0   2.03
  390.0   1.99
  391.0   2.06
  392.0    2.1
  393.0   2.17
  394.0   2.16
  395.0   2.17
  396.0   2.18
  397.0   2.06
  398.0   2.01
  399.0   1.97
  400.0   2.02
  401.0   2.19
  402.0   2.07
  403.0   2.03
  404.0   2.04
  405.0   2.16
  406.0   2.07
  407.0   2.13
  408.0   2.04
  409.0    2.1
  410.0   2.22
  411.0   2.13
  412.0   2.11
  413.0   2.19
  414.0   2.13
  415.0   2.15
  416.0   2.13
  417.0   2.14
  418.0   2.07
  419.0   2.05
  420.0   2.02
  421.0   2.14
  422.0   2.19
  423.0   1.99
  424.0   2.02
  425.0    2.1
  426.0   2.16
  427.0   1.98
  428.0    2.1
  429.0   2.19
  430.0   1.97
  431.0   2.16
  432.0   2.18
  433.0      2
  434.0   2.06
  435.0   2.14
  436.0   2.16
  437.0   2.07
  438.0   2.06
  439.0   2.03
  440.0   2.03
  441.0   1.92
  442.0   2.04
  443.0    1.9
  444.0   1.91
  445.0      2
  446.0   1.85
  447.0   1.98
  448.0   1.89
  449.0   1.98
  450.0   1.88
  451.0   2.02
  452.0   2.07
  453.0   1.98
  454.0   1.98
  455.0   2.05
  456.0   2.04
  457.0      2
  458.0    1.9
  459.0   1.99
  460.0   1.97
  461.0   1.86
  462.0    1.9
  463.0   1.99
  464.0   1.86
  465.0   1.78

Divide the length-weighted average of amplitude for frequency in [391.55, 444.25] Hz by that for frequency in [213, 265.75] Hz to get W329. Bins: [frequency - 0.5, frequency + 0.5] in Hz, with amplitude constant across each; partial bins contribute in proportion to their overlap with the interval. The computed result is 1.36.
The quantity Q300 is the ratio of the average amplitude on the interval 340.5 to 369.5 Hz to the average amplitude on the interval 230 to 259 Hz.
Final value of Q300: 1.2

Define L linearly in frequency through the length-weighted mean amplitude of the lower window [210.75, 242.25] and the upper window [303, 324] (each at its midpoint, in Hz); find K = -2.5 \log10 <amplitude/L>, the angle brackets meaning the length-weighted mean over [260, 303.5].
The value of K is 0.13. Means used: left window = 1.39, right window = 1.71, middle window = 1.4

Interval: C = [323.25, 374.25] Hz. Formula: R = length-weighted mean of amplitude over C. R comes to 2.04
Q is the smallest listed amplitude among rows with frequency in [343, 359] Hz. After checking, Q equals 1.9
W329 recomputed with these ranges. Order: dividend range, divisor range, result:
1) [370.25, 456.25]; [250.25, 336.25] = 1.29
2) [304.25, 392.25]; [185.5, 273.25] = 1.28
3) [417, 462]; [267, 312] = 1.52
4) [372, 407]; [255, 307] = 1.46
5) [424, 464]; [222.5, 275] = 1.23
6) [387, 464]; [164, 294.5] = 1.35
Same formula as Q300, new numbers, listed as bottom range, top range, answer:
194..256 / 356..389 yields 1.38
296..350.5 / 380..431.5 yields 1.16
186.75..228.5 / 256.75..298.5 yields 1.04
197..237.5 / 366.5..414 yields 1.49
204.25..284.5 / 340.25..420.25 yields 1.36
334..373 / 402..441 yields 1.03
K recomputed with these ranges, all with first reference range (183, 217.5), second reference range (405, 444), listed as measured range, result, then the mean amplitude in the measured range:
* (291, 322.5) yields 0.179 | 1.51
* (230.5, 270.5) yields -0.037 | 1.68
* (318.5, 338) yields -0.119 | 2.04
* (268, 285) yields 0.175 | 1.44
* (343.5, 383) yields -0.061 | 2.03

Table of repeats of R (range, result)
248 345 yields 1.65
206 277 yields 1.54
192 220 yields 1.42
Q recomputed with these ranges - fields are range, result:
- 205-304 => 0.977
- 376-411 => 1.94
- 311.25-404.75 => 1.61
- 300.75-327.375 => 1.14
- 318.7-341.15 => 1.92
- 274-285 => 1.09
